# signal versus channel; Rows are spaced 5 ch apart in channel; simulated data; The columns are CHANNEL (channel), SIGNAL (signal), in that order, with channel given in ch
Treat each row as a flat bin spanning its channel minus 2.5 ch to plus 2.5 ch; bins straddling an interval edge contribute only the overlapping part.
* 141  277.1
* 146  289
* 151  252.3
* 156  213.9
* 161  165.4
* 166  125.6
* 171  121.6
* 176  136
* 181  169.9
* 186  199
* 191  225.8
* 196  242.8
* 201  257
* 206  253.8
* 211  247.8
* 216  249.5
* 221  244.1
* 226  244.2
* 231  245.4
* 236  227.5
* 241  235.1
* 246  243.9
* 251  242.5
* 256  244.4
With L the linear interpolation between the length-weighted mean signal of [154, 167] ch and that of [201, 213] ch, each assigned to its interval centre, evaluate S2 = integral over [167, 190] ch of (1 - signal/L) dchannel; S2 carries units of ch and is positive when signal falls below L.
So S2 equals 5.1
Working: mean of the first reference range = 171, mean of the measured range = 159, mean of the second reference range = 252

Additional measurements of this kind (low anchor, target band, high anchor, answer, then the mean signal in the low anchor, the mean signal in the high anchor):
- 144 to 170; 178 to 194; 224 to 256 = 1.36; 203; 240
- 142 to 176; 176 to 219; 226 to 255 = -1.81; 194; 240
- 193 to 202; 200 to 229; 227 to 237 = -0.68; 247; 239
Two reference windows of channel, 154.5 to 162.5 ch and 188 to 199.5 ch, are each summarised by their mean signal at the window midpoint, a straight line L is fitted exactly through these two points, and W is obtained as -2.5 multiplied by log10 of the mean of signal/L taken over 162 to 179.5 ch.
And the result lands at 0.467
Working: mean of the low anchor 190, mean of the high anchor 235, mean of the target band 133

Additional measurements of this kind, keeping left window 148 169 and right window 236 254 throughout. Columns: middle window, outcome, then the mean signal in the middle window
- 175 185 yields 0.24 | 162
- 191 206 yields -0.16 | 247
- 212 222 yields -0.11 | 247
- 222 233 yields -0.07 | 245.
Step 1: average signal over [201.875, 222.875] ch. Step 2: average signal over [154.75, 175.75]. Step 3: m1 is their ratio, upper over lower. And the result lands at 1.7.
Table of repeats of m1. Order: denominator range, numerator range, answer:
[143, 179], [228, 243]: 1.26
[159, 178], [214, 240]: 1.77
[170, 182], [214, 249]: 1.70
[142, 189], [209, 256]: 1.28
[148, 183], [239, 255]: 1.41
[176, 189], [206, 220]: 1.41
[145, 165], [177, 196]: 0.91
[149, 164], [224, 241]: 1.16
